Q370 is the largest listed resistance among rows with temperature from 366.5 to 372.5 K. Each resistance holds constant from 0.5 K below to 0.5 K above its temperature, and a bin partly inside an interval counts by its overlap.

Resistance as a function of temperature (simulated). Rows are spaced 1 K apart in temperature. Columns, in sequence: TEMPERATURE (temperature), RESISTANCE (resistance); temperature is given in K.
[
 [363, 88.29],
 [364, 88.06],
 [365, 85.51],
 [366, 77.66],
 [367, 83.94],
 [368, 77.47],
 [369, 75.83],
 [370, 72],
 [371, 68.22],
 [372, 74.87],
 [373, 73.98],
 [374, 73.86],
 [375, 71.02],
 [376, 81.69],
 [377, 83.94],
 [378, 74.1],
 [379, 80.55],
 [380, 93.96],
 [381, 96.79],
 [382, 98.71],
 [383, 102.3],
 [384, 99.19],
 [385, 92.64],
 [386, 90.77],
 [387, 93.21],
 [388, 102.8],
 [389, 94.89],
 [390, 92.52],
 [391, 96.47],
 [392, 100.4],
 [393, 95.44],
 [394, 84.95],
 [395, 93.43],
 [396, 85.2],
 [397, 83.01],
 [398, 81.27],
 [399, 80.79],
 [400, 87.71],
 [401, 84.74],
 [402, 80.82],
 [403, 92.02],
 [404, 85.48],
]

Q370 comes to 83.94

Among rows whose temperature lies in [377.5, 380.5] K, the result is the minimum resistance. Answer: 74.1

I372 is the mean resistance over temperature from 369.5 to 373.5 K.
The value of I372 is 72.3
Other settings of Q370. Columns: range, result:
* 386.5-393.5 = 102.8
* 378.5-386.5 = 102.3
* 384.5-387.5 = 93.21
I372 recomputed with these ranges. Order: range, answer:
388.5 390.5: 93.7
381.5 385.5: 98.2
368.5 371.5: 72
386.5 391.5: 96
